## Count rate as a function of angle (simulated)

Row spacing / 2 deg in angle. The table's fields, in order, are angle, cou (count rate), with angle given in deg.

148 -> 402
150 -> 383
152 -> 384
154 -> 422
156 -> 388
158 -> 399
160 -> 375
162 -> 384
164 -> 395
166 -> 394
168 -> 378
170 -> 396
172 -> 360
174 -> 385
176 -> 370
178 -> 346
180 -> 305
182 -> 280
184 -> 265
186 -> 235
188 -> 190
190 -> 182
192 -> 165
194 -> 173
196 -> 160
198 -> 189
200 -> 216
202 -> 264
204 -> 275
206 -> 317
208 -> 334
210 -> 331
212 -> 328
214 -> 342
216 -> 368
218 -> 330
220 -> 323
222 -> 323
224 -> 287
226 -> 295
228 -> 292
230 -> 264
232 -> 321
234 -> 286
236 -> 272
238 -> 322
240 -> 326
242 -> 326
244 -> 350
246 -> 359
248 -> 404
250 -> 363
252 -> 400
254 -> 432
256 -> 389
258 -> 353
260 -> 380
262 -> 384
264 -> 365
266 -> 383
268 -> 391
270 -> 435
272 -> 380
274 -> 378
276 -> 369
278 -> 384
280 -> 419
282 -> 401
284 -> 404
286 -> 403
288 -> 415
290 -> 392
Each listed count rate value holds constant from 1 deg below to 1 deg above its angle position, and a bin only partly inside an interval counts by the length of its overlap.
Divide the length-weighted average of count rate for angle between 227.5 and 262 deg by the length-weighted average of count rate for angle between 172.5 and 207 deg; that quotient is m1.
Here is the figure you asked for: 1.35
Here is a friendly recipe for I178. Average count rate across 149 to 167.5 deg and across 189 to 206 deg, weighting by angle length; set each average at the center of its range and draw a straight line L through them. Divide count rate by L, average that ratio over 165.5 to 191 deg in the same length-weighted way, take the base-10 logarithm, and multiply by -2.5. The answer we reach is -0.03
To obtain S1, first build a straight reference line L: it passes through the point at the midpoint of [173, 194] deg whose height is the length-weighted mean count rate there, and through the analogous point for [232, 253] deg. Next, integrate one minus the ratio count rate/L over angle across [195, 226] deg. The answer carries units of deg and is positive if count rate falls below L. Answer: 0.96 deg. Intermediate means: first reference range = 268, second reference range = 340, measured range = 293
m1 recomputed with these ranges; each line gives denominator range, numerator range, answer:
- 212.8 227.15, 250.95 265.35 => 1.19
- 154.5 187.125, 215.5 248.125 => 0.90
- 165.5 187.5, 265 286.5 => 1.19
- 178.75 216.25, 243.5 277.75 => 1.49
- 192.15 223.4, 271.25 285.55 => 1.39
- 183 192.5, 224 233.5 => 1.39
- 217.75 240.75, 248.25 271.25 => 1.29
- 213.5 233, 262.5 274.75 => 1.24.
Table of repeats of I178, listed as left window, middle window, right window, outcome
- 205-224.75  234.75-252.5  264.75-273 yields 0.06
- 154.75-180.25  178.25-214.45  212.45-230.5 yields 0.33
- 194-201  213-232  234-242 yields -0.21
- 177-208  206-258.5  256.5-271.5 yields -0.05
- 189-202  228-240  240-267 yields 0.06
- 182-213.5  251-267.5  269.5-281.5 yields -0.07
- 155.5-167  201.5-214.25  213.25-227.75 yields 0.08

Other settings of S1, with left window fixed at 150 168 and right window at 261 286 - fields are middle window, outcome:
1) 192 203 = 5.46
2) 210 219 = 1.16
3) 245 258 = 0.11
